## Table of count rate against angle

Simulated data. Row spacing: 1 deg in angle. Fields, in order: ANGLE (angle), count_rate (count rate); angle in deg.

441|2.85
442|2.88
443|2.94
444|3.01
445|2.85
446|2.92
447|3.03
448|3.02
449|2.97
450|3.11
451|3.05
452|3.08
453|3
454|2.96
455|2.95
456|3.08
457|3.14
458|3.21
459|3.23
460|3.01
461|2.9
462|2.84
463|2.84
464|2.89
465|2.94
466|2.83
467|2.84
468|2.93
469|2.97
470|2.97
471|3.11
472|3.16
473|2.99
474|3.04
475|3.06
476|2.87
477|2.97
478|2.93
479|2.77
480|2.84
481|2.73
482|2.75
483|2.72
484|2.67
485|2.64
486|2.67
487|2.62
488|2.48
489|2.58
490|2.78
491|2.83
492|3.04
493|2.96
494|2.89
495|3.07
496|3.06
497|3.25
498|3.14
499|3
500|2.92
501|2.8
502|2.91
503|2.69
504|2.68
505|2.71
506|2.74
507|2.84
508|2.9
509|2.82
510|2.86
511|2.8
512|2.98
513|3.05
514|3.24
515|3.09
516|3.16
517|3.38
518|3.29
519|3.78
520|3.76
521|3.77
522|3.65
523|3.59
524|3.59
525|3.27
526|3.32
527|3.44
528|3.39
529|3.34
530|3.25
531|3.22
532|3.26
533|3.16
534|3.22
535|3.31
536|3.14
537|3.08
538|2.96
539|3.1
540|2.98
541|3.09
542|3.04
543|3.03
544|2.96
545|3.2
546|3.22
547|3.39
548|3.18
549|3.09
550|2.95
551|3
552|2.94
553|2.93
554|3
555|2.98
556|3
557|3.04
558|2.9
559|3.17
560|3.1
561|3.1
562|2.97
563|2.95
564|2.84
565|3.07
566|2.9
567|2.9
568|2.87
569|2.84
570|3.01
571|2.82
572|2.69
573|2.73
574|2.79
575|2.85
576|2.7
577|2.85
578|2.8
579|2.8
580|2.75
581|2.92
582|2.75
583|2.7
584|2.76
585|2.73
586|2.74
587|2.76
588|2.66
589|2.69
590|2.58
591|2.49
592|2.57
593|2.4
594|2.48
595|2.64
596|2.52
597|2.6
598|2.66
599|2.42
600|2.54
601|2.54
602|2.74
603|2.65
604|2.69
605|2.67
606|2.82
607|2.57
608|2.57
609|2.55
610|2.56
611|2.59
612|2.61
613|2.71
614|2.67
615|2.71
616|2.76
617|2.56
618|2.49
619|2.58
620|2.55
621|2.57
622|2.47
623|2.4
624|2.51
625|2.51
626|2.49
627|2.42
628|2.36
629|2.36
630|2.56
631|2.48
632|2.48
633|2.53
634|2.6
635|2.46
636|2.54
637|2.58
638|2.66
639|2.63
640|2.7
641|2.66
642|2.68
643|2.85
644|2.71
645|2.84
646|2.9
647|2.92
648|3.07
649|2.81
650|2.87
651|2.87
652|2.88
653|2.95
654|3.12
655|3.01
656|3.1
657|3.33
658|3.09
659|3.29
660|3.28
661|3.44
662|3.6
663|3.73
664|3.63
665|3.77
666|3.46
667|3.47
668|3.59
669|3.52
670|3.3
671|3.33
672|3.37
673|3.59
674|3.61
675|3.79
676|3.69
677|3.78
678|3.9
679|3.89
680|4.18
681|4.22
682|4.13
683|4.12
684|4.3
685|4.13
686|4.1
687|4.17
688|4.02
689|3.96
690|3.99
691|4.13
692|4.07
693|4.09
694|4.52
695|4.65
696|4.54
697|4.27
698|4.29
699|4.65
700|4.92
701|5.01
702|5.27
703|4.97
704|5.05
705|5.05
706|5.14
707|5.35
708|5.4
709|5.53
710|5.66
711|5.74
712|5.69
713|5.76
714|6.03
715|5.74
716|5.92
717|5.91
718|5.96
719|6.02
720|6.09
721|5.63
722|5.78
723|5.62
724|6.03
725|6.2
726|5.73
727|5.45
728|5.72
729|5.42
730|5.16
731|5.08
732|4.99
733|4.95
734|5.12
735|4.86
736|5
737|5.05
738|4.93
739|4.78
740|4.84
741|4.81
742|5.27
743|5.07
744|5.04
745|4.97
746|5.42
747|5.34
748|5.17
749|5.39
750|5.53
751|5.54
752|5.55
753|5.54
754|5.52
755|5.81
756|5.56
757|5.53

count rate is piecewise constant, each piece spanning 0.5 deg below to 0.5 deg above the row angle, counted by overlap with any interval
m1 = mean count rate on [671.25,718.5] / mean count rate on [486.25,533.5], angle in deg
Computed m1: 1.50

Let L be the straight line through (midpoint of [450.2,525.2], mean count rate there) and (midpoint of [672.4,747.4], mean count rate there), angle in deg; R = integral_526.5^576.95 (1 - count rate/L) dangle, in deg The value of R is 7.10 deg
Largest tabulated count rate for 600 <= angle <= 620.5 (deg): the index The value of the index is 2.82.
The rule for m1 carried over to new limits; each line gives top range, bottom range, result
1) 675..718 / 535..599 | 1.64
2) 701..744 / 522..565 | 1.72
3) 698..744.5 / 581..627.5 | 2.06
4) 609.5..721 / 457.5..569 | 1.22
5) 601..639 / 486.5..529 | 0.83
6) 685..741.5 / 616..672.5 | 1.77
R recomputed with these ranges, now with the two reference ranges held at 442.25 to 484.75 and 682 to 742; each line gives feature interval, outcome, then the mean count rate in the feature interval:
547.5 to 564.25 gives 3.26 deg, 3.01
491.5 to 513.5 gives 2.47 deg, 2.91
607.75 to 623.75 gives 6.27 deg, 2.58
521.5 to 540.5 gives 1.33 deg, 3.28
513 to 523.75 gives -0.10 deg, 3.45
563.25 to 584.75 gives 5.89 deg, 2.83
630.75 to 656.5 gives 9.87 deg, 2.77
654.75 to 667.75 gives 3.44 deg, 3.41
